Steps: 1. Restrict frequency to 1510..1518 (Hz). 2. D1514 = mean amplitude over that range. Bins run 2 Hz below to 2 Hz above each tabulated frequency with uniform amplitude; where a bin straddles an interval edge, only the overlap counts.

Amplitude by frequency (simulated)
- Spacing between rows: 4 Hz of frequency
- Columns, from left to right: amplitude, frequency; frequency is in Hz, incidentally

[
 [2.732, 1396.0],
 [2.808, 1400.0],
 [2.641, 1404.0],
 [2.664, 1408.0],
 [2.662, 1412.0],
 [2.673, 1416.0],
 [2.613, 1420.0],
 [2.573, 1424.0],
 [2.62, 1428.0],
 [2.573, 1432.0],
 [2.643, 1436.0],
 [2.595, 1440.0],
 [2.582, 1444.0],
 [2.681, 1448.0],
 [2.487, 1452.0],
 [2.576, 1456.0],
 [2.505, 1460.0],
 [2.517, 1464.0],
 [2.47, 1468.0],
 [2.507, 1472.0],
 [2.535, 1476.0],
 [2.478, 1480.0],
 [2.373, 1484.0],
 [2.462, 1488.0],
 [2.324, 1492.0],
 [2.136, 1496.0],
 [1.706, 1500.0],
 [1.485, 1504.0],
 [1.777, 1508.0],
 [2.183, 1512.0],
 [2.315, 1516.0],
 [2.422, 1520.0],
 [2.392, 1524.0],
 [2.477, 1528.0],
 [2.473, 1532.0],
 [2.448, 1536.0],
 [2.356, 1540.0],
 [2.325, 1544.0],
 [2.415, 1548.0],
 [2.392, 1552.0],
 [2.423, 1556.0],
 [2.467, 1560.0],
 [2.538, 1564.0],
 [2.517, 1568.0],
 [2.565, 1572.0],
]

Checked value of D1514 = 2.25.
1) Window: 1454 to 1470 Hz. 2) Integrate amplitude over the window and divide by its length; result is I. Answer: 2.52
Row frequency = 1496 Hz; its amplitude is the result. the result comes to 2.136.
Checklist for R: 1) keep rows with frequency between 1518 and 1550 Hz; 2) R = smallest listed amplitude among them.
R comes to 2.325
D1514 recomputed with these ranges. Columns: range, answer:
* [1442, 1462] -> 2.57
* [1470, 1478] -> 2.52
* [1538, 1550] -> 2.37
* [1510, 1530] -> 2.36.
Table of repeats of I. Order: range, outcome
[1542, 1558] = 2.39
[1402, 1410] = 2.65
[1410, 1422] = 2.65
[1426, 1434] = 2.6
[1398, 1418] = 2.69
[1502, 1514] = 1.82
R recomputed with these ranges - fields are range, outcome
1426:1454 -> 2.487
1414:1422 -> 2.613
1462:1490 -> 2.373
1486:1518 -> 1.485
